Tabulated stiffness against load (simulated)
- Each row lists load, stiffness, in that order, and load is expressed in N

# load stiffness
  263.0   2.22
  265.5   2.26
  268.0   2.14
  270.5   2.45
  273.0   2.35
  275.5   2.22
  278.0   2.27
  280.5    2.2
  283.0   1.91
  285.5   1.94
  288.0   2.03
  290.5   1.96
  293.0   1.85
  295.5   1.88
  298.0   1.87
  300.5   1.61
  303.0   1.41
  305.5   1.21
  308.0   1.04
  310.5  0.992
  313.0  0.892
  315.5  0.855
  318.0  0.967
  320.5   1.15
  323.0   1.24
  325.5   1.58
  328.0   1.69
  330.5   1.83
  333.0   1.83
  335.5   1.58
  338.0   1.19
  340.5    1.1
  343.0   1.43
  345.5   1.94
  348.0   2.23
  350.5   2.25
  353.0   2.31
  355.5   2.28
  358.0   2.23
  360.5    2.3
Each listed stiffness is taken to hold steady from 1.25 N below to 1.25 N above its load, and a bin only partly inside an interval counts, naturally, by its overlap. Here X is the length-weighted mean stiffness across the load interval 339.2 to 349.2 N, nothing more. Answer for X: 1.67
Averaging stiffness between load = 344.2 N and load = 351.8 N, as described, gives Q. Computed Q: 2.14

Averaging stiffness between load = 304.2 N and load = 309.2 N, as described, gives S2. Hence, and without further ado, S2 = 1.13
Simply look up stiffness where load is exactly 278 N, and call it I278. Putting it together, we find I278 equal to 2.27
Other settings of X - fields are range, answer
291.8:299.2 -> 1.87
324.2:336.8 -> 1.7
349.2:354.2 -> 2.28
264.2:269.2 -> 2.2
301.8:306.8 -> 1.31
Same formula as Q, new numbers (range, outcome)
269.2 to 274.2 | 2.4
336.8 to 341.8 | 1.15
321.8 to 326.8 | 1.41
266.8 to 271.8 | 2.3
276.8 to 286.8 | 2.08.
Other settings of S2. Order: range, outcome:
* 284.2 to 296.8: 1.93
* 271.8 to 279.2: 2.28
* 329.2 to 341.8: 1.51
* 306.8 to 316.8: 0.944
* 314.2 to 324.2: 1.05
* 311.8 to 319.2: 0.904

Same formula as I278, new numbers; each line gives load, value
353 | 2.31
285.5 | 1.94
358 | 2.23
